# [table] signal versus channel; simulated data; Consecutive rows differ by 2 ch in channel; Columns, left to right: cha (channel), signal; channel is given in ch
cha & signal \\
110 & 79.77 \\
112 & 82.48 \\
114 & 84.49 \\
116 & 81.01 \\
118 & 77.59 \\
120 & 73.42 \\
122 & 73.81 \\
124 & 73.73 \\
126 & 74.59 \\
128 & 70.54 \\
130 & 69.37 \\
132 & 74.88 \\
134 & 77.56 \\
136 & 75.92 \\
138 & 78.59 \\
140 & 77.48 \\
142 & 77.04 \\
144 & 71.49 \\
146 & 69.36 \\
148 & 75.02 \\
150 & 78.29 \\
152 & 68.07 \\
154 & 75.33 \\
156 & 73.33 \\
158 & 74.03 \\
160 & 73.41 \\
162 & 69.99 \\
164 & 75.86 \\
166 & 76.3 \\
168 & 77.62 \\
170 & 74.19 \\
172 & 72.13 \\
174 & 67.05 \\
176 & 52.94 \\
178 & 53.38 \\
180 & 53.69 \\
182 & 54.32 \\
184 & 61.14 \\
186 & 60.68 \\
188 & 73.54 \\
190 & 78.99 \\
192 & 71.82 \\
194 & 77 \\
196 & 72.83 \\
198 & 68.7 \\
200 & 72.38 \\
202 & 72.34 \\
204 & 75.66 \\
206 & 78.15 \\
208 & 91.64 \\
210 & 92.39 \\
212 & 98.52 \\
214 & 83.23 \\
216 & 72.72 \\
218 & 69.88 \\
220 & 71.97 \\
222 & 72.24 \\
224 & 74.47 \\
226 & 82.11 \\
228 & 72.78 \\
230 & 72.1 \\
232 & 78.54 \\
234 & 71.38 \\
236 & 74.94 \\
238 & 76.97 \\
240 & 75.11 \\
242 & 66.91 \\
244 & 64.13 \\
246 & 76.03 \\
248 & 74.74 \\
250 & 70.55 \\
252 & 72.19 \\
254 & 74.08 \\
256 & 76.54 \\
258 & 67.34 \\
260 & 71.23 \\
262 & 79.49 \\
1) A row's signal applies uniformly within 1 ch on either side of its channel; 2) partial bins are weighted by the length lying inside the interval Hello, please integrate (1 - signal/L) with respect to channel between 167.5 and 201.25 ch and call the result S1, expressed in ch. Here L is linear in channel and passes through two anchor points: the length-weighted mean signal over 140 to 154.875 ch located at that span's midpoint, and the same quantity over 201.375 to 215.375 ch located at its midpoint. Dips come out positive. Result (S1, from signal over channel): 5.6 ch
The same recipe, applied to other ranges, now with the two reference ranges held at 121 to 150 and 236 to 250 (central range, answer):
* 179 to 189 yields 1.7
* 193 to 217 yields -2.2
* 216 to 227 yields -0.2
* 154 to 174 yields 0.0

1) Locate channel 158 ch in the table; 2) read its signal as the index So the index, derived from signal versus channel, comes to 74.03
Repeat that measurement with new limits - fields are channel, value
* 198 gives 68.7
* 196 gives 72.83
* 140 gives 77.48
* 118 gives 77.59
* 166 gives 76.3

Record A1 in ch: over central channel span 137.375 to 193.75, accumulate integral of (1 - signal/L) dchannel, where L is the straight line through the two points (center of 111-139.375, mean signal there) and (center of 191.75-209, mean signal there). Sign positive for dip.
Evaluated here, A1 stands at 4.3 ch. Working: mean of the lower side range 76.3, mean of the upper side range 75.8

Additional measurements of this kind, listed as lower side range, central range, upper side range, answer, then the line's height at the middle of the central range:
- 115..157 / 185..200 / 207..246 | 0.81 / 76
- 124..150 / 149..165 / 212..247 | 0.20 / 74.5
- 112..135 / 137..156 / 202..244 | 0.42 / 76.1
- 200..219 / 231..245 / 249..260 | 0.53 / 75.4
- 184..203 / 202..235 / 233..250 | -2.97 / 72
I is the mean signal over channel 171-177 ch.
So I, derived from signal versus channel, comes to 64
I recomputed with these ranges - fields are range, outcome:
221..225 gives 73.4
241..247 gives 69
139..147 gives 73.8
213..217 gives 78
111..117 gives 82.7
